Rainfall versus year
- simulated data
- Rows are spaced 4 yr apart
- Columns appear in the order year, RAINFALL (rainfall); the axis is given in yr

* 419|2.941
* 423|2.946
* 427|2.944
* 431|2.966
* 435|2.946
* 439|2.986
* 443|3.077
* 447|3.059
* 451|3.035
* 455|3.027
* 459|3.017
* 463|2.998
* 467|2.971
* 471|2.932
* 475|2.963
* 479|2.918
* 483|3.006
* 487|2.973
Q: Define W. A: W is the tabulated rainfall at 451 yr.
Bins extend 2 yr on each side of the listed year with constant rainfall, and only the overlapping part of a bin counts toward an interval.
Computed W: 3.035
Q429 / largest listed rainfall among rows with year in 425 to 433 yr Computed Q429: 2.966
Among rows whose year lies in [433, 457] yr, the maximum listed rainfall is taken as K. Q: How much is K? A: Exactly 3.077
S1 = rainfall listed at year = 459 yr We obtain 3.017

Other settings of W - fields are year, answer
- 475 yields 2.963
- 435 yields 2.946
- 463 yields 2.998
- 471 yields 2.932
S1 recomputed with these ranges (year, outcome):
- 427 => 2.944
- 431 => 2.966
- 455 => 3.027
